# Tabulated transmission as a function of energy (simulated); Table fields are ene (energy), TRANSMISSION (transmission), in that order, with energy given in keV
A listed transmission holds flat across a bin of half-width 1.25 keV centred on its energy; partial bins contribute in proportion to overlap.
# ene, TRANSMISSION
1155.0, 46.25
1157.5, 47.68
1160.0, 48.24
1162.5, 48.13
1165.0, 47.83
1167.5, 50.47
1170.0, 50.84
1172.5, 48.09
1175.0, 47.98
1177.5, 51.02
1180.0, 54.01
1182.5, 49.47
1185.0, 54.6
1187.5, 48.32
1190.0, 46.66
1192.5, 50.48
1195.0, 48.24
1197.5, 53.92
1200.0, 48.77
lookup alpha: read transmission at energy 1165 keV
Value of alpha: 47.83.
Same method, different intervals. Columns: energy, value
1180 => 54.01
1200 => 48.77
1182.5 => 49.47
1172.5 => 48.09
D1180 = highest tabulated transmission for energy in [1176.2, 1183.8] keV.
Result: 54.01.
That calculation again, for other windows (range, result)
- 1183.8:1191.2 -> 54.6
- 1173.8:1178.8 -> 51.02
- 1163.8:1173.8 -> 50.84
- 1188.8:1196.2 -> 50.48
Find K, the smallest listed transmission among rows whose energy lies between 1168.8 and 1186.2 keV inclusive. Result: 47.98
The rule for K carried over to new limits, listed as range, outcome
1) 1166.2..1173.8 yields 48.09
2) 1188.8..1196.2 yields 46.66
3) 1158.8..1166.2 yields 47.83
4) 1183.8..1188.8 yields 48.32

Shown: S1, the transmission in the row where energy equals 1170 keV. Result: 50.84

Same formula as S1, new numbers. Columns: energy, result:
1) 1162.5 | 48.13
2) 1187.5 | 48.32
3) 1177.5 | 51.02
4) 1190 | 46.66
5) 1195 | 48.24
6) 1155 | 46.25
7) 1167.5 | 50.47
